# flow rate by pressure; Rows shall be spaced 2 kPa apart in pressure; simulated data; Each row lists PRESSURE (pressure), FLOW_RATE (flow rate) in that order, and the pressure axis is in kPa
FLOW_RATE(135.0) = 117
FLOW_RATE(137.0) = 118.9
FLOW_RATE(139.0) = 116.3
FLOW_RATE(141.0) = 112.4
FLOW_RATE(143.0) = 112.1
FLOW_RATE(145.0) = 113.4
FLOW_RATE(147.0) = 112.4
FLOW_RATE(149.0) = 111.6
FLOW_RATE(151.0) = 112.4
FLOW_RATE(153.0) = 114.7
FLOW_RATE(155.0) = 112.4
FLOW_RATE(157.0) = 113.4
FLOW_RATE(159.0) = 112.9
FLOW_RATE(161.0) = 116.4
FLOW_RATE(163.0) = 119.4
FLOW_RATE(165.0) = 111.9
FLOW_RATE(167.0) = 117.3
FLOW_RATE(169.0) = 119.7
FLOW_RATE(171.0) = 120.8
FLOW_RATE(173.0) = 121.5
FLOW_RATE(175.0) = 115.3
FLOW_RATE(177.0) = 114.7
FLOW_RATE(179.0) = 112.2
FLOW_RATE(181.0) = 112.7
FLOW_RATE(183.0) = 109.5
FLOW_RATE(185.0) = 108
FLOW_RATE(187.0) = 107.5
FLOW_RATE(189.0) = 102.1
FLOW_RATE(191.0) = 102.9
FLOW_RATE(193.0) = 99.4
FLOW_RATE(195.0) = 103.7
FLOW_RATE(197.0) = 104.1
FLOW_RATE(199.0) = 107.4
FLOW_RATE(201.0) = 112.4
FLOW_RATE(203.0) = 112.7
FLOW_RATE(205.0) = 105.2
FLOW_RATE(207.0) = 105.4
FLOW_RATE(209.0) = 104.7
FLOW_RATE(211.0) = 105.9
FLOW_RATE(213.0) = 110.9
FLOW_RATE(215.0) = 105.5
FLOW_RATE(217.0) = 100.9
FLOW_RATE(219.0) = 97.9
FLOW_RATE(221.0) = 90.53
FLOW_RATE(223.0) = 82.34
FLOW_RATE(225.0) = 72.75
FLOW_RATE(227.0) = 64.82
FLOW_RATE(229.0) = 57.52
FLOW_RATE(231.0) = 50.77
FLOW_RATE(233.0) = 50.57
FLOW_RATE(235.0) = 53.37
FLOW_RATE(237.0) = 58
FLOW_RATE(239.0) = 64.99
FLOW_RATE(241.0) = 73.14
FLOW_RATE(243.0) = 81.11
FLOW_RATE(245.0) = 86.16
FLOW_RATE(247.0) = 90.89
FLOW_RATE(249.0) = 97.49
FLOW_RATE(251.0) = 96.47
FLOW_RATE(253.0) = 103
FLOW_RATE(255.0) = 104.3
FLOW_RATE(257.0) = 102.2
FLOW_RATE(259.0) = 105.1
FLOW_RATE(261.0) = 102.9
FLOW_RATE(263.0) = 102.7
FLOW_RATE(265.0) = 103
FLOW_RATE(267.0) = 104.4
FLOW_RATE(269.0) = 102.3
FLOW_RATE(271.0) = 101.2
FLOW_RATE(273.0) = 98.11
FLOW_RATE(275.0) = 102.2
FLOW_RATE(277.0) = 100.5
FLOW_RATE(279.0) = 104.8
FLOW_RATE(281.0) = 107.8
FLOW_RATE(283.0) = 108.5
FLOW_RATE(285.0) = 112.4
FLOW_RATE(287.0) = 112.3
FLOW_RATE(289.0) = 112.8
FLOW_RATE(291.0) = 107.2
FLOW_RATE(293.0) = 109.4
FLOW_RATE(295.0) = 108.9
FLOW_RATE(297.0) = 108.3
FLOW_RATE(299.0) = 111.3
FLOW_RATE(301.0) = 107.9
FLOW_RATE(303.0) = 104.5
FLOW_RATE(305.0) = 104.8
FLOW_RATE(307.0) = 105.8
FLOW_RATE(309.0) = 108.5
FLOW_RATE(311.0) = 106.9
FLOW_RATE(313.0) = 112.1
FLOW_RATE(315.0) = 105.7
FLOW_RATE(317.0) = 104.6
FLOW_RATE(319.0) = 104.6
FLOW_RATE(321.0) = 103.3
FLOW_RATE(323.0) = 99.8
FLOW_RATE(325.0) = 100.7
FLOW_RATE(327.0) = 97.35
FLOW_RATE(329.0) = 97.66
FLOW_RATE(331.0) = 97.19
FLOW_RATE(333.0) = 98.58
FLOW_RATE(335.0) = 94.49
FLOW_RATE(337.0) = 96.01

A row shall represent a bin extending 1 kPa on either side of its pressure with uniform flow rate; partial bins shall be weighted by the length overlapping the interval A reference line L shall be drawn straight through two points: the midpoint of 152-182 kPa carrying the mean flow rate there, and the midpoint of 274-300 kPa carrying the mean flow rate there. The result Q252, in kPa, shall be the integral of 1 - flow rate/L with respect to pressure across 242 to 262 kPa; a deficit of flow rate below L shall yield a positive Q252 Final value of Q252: 2.4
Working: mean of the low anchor 116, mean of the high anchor 108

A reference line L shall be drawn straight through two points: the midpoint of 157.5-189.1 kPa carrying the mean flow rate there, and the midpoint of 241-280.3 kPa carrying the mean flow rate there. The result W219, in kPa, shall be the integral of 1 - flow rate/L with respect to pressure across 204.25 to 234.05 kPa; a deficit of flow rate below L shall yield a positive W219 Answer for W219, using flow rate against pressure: 5.5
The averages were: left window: 114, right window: 98.8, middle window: 86.8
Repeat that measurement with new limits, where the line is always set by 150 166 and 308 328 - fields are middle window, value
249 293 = 1.1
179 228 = 4.4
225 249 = 9.1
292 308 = -0.3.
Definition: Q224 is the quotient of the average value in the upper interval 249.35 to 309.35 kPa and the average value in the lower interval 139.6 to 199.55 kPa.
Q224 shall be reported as 0.9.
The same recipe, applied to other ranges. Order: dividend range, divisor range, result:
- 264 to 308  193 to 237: 1.18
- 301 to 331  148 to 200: 0.93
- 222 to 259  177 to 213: 0.73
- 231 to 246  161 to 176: 0.56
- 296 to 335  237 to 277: 1.09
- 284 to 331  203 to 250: 1.27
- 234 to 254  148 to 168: 0.70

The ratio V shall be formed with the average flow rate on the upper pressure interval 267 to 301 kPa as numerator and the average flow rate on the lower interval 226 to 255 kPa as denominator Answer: 1.4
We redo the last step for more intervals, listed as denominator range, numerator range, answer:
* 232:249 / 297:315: 1.51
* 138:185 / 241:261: 0.83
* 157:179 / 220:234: 0.57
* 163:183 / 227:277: 0.75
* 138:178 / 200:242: 0.74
